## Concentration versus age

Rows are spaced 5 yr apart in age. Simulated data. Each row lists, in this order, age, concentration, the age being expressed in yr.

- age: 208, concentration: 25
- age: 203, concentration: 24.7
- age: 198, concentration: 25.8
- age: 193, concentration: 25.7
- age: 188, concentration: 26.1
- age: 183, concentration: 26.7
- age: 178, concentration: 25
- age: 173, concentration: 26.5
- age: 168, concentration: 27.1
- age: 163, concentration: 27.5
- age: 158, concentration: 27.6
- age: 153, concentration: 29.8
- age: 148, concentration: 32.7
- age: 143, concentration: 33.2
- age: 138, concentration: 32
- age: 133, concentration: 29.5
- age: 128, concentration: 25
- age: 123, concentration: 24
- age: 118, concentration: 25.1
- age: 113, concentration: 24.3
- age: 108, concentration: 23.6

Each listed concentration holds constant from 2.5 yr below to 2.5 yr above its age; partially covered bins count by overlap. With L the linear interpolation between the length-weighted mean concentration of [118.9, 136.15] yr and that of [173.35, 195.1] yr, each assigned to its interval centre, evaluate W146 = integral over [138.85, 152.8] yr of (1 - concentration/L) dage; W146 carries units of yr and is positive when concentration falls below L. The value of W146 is -3.3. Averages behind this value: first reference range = 26.3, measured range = 32.3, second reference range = 25.9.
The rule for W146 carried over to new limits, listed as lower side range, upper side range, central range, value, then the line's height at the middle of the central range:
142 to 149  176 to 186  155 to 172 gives 1.13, 29.4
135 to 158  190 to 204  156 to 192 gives 2.00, 28.2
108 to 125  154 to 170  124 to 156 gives -4.85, 26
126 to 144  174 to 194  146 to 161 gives -0.80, 28.3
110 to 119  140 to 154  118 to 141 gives 0.53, 28.1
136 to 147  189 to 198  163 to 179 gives 1.25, 28.8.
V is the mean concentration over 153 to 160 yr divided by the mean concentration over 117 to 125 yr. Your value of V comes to 1.2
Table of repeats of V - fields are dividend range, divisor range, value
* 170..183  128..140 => 0.88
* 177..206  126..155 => 0.84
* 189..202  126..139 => 0.90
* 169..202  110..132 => 1.04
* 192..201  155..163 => 0.93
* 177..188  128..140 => 0.88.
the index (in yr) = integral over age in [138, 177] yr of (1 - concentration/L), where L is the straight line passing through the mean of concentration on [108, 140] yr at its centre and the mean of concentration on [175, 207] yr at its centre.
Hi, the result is -4.83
